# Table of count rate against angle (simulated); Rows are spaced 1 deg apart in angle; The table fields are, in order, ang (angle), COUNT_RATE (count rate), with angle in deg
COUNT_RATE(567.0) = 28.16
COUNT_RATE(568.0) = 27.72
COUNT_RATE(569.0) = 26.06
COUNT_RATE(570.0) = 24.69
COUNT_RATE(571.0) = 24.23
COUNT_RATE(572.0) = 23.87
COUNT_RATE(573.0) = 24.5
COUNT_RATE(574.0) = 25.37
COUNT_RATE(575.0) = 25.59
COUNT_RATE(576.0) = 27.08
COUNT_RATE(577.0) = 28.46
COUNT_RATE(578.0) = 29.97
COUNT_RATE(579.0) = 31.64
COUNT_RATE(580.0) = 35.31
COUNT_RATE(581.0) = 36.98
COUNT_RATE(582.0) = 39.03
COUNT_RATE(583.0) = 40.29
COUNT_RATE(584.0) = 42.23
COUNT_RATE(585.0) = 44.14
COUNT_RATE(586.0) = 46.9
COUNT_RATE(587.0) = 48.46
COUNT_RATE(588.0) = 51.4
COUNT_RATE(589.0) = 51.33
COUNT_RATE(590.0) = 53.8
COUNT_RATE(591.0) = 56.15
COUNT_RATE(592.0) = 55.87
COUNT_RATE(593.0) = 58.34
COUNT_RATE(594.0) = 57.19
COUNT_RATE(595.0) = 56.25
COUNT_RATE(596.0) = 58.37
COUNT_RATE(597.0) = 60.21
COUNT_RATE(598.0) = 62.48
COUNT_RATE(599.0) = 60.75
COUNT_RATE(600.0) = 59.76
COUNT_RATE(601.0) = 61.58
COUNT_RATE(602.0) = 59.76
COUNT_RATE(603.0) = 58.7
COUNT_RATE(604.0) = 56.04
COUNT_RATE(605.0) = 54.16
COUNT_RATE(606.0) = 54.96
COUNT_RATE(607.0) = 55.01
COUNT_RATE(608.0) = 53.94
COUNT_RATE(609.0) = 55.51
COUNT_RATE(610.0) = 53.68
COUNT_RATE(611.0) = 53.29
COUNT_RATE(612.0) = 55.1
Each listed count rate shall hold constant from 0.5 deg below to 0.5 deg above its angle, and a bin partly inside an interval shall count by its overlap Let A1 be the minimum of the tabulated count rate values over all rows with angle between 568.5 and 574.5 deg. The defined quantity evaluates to 23.87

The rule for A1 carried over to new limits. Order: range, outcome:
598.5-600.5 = 59.76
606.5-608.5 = 53.94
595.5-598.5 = 58.37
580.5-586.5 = 36.98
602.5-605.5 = 54.16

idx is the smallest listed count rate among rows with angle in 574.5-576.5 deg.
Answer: 25.59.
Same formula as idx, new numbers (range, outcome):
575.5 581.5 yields 27.08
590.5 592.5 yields 55.87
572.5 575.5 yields 24.5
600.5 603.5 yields 58.7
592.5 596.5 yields 56.25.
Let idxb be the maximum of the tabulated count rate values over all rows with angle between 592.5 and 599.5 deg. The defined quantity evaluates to 62.48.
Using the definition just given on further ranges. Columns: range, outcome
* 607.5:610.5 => 55.51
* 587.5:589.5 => 51.4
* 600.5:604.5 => 61.58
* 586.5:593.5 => 58.34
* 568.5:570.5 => 26.06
